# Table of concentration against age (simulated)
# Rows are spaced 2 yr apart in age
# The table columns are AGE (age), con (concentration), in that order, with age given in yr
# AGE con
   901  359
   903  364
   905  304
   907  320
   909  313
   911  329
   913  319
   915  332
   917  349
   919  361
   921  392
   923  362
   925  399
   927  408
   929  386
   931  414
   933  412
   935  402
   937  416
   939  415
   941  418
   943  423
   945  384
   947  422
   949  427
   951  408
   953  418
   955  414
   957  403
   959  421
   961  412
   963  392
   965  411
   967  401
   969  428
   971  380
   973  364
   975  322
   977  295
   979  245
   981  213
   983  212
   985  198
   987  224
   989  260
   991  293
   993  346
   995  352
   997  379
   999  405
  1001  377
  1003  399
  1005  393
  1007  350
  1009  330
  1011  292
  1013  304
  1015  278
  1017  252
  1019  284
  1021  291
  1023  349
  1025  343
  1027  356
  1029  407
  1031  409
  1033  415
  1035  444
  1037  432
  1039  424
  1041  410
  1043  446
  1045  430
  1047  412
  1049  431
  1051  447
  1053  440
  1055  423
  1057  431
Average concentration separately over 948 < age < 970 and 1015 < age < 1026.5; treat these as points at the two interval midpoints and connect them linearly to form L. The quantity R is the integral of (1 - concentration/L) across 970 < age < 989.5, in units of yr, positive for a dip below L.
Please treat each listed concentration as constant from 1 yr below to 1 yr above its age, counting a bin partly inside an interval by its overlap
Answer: 5.5 yr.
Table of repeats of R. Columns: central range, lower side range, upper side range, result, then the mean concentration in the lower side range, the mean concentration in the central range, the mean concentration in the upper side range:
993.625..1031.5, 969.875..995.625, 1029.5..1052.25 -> 1.16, 285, 344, 427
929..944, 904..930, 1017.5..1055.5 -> -2.22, 352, 412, 397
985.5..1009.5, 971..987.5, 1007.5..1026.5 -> -4.45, 268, 340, 305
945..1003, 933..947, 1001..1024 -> 2.84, 411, 352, 323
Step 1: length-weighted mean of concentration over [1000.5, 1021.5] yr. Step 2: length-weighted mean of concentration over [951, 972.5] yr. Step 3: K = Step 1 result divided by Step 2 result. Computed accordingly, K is 0.79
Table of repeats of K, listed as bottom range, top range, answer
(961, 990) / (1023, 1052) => 1.31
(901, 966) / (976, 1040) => 0.86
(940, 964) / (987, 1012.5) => 0.83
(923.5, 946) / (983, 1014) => 0.80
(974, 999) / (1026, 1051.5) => 1.48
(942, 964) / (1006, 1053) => 0.91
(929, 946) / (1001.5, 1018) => 0.80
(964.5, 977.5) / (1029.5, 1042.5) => 1.13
